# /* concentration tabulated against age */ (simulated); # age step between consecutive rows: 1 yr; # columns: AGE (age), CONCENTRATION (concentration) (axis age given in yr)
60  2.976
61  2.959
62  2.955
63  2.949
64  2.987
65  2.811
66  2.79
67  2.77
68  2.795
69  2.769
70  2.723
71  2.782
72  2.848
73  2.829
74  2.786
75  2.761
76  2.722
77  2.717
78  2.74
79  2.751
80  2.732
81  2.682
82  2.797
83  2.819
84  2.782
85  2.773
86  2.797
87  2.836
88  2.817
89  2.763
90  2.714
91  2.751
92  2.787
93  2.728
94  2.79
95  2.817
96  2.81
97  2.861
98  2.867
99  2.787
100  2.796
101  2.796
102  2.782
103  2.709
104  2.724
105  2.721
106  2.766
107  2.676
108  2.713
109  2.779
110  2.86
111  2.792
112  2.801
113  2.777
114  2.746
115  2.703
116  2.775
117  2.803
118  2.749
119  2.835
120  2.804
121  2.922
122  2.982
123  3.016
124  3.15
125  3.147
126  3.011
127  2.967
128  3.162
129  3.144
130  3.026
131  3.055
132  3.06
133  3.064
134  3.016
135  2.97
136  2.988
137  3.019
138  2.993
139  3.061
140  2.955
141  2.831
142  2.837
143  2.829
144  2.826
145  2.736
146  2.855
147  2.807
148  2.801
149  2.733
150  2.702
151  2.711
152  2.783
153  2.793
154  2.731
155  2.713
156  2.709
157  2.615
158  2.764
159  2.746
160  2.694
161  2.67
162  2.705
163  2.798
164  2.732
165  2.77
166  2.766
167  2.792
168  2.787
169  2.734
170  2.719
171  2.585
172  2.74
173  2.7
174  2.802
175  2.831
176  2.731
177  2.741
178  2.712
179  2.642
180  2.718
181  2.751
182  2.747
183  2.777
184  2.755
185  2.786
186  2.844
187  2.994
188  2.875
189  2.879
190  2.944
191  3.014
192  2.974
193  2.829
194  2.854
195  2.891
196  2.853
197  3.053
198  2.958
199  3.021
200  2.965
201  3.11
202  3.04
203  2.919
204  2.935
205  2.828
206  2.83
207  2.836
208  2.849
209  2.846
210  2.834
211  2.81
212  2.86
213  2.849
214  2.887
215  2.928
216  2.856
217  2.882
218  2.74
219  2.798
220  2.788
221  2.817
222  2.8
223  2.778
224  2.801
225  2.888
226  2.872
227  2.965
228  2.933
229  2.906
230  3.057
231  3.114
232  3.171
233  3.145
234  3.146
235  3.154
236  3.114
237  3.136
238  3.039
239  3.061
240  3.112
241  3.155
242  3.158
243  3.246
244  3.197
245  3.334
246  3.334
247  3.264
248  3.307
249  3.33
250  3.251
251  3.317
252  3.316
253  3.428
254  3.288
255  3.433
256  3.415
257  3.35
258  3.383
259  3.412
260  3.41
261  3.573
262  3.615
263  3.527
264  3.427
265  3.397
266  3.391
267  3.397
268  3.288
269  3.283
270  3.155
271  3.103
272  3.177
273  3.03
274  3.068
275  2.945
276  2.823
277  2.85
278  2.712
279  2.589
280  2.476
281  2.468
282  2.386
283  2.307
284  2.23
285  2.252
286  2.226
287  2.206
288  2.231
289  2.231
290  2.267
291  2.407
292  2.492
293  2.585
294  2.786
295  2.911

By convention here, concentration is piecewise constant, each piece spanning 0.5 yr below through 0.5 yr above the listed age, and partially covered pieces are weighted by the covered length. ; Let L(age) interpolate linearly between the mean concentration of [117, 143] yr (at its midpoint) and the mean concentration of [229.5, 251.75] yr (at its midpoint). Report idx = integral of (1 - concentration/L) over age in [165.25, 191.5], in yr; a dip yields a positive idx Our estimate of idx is 2.5 yr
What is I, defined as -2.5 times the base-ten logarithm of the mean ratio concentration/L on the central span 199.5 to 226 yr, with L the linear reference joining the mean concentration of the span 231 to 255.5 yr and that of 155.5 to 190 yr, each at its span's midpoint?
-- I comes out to 0.06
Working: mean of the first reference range 2.76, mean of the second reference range 3.22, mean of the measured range 2.86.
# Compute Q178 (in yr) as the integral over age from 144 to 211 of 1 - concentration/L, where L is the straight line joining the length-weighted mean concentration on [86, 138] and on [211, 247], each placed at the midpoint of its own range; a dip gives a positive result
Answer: 3.0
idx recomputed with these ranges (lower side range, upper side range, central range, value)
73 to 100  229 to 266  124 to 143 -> -0.6 yr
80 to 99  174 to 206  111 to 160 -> -0.9 yr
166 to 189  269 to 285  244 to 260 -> -3.4 yr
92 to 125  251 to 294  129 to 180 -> 0.7 yr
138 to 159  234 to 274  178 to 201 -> 0.9 yr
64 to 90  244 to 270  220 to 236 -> 1.5 yr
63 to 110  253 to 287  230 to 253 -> -1.6 yr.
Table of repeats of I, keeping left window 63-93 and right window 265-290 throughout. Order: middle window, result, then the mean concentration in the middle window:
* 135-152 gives -0.03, 2.86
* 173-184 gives 0.01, 2.74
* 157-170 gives 0.01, 2.74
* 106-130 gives -0.04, 2.88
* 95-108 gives 0.00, 2.77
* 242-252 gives -0.19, 3.28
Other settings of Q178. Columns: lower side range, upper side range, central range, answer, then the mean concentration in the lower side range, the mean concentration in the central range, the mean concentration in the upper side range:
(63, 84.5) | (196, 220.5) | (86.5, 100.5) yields 0.0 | 2.78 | 2.79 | 2.89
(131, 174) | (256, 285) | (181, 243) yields 0.0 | 2.81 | 2.93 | 3.06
